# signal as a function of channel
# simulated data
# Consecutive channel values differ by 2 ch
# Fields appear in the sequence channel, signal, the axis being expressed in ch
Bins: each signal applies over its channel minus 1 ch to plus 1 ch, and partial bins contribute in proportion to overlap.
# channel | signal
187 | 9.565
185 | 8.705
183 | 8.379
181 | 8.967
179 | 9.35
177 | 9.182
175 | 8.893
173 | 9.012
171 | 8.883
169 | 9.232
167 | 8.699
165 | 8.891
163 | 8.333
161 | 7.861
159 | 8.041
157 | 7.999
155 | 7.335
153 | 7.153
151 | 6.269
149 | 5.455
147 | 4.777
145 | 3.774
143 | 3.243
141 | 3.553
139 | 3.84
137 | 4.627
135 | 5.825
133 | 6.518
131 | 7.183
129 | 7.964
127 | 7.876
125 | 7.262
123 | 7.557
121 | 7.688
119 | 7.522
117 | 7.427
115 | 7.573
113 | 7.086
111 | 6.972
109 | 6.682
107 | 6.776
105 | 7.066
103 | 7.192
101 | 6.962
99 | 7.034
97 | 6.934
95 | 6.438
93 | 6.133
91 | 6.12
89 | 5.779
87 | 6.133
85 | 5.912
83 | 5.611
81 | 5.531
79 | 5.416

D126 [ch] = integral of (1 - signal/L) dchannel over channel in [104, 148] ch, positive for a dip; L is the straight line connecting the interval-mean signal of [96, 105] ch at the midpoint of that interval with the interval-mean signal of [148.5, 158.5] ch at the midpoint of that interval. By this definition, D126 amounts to 4.38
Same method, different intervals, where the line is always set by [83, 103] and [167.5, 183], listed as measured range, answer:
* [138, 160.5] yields 7.1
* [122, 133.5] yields 0.1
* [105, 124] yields -0.5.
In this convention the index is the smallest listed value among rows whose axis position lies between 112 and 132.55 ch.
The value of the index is 7.086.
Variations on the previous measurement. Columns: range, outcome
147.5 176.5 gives 5.455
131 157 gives 3.243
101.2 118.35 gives 6.682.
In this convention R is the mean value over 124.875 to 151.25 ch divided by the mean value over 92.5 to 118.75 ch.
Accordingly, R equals 0.8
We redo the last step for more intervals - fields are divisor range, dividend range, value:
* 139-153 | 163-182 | 1.93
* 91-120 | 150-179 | 1.19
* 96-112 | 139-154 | 0.69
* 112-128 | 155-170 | 1.12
